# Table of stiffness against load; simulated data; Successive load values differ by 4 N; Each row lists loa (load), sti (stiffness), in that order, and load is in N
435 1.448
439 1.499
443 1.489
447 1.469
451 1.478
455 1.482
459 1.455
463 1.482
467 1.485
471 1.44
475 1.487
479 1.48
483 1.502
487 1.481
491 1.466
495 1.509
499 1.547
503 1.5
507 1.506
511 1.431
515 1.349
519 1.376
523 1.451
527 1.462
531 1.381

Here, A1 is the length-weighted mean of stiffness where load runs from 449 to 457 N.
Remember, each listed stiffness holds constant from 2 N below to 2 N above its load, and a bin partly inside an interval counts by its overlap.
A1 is 1.48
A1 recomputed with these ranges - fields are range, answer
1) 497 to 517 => 1.47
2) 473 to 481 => 1.48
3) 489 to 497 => 1.49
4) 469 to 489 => 1.48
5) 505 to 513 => 1.47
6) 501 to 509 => 1.5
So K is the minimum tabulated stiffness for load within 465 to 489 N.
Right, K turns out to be 1.44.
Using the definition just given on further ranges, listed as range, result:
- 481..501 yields 1.466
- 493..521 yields 1.349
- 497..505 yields 1.5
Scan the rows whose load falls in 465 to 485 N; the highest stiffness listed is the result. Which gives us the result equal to 1.502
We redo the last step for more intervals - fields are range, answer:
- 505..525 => 1.506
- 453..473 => 1.485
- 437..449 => 1.499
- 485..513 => 1.547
